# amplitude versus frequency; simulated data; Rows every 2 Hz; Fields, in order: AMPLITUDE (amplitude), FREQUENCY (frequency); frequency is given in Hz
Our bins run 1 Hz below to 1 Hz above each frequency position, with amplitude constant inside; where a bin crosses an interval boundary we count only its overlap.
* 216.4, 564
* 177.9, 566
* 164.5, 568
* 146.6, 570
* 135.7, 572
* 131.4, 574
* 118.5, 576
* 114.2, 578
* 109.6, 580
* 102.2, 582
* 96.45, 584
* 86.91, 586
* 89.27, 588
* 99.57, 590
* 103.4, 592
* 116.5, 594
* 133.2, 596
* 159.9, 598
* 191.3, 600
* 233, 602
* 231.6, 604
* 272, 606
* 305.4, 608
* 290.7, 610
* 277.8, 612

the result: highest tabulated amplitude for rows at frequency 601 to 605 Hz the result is 233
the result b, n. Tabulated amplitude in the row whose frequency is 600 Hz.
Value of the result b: 191.3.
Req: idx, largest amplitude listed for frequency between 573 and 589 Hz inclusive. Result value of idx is 131.4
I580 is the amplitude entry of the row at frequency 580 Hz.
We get 109.6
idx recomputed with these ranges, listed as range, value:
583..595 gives 116.5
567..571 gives 164.5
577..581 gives 114.2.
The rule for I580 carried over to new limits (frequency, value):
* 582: 102.2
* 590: 99.57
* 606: 272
